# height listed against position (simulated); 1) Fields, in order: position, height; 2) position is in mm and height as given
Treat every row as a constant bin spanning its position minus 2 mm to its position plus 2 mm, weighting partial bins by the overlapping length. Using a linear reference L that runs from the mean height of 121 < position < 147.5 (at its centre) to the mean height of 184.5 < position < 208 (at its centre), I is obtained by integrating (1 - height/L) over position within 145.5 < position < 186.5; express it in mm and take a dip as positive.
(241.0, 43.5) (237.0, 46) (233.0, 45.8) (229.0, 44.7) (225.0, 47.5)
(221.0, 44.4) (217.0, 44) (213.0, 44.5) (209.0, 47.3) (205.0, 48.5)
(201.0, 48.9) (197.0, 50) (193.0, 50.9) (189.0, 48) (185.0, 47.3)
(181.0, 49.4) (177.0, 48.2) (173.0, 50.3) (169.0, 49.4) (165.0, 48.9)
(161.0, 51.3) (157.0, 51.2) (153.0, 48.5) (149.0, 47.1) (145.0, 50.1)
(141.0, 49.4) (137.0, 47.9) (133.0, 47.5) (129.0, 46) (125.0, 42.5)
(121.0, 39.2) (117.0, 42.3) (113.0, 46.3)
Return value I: -1.2 mm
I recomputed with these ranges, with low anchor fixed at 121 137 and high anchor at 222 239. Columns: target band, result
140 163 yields -2.29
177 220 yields -2.11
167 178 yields -0.99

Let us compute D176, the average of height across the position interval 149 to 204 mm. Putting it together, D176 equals 49.3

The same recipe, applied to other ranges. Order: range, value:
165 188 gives 48.9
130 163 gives 49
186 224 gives 47.4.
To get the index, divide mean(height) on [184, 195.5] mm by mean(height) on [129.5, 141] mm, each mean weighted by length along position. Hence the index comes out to 1.02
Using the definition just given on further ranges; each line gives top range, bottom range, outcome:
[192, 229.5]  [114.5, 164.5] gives 1.00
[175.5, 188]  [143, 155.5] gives 0.99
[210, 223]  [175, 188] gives 0.92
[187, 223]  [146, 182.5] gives 0.96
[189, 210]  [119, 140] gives 1.09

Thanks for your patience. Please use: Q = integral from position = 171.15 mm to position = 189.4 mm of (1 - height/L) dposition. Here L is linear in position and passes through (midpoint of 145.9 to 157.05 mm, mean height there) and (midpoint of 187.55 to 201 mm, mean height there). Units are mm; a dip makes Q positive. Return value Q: 0.22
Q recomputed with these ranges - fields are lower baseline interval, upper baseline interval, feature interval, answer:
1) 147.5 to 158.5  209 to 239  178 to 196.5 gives -0.7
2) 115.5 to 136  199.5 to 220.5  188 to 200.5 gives -1.0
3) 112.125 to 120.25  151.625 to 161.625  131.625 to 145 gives -0.4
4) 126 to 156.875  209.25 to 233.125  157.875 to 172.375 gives -0.8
